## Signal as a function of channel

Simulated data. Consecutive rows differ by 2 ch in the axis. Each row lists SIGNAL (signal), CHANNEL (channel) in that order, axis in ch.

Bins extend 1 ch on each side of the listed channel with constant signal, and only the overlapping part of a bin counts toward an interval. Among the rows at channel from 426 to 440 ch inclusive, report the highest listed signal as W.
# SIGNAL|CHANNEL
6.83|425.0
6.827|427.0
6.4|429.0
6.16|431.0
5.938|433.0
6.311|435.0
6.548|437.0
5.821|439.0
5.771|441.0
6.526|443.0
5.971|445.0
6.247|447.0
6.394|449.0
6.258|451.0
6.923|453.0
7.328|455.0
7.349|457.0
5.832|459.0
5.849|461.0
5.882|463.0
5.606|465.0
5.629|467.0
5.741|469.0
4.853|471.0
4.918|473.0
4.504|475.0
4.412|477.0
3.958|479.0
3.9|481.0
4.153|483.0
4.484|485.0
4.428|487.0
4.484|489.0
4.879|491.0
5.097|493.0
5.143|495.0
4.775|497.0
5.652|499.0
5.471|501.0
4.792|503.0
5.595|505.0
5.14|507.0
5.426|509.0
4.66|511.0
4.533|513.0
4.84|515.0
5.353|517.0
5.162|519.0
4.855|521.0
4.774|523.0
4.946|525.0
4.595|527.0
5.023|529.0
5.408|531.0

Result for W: 6.827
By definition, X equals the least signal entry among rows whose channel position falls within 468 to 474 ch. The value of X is 4.853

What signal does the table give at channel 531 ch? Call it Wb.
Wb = 5.408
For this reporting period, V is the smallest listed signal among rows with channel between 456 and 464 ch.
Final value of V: 5.832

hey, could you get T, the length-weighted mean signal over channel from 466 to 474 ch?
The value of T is 5.29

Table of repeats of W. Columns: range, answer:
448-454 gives 6.923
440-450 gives 6.526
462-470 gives 5.882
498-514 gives 5.652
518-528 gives 5.162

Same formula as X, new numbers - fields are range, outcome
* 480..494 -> 3.9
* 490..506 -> 4.775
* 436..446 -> 5.771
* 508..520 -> 4.533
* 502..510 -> 4.792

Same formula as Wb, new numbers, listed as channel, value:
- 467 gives 5.629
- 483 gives 4.153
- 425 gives 6.83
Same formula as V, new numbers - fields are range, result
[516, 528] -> 4.595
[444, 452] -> 5.971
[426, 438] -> 5.938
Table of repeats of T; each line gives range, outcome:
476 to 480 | 4.19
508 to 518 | 4.96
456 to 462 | 6.34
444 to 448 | 6.11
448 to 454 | 6.53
